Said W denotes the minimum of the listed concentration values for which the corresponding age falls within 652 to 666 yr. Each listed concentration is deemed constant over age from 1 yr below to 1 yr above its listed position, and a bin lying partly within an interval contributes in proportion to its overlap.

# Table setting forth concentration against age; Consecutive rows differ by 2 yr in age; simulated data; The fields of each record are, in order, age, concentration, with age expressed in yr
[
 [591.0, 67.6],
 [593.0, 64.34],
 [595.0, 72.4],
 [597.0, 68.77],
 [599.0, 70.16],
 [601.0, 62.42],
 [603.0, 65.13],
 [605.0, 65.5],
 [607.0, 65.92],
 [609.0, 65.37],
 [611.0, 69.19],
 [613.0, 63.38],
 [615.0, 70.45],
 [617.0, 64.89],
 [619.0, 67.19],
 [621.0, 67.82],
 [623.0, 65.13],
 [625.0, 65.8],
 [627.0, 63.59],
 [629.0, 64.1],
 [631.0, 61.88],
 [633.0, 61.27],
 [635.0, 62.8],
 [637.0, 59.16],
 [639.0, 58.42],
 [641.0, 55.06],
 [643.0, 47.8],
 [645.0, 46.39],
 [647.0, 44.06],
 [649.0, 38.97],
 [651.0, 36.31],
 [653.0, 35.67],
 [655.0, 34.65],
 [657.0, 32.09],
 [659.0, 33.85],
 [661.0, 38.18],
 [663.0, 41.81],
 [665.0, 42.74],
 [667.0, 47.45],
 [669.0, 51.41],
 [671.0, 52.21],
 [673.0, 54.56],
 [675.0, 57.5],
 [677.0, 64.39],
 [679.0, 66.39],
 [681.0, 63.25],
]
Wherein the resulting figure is 32.09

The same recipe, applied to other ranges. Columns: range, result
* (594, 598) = 68.77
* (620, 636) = 61.27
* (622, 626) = 65.13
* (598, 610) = 62.42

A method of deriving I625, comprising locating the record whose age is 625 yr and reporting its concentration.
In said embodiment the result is 65.8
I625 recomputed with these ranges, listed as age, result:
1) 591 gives 67.6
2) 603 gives 65.13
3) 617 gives 64.89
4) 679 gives 66.39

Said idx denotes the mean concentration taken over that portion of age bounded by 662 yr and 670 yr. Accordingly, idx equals 45.9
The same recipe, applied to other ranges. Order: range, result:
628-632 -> 63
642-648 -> 46.1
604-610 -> 65.6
